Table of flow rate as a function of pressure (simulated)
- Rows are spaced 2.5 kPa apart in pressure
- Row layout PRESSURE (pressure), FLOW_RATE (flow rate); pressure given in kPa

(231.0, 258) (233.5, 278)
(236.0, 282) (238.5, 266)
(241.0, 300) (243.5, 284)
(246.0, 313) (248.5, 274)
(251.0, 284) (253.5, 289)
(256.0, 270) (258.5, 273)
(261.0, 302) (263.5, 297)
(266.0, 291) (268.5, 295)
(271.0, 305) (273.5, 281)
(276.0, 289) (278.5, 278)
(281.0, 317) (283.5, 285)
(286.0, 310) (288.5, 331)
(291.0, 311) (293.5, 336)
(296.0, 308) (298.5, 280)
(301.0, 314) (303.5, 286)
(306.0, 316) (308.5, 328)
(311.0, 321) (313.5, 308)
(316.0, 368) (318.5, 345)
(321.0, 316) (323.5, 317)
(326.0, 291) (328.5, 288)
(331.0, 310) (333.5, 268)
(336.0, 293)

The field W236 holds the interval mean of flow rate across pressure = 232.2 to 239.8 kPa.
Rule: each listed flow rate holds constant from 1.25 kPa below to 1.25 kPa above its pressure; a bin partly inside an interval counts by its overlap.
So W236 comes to 275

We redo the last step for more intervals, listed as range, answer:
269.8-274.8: 293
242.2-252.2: 289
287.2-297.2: 322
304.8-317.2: 328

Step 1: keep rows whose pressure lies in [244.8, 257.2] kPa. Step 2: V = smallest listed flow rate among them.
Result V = 270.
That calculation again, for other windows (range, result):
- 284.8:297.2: 308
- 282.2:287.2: 285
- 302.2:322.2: 286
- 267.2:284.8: 278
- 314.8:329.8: 288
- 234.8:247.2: 266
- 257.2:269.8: 273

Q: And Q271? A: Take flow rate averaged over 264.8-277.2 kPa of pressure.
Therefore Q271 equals 292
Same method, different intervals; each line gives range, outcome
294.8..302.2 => 301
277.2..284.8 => 293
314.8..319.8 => 356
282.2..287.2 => 298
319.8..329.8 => 303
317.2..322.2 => 331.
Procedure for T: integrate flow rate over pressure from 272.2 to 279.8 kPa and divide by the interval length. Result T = 283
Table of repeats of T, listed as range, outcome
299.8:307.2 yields 305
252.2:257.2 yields 280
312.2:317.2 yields 338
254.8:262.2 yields 282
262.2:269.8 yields 294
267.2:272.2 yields 300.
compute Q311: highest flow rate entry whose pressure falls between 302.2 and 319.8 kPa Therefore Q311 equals 368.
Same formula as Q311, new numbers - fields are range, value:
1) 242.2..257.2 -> 313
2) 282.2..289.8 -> 331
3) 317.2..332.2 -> 345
